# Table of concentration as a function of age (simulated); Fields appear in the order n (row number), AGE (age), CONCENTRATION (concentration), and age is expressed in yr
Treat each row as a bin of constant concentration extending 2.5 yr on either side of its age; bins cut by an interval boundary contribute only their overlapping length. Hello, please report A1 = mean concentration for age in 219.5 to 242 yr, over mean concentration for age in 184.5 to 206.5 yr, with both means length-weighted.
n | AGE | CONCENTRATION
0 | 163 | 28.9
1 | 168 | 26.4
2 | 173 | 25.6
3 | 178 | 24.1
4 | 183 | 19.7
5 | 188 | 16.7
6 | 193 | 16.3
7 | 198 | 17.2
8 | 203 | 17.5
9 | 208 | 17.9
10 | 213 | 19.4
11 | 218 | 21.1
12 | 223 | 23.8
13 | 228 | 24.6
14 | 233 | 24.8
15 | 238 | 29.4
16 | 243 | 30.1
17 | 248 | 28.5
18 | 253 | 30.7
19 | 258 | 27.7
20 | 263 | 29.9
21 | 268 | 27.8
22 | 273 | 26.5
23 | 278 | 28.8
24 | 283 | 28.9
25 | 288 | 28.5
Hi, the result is 1.51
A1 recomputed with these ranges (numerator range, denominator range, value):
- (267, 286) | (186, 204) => 1.66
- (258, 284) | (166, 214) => 1.41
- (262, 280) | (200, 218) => 1.51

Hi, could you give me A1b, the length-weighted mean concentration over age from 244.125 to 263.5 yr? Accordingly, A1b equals 29.2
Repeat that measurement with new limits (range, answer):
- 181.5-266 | 23.3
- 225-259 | 27.9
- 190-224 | 18.8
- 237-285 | 28.8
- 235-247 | 29.4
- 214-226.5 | 22.3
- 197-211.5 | 17.7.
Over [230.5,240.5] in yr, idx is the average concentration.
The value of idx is 27.1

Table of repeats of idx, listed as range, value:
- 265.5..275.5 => 27.1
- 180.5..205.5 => 17.5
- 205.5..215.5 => 18.6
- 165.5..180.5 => 25.4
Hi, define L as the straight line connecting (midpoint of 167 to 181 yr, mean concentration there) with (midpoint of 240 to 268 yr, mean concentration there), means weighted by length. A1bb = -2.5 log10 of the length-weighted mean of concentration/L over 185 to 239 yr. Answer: 0.303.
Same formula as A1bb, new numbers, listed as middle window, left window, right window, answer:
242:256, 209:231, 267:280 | -0.18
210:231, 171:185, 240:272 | 0.19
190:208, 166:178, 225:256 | 0.48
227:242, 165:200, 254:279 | -0.05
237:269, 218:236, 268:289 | -0.12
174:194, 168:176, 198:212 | 0.16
